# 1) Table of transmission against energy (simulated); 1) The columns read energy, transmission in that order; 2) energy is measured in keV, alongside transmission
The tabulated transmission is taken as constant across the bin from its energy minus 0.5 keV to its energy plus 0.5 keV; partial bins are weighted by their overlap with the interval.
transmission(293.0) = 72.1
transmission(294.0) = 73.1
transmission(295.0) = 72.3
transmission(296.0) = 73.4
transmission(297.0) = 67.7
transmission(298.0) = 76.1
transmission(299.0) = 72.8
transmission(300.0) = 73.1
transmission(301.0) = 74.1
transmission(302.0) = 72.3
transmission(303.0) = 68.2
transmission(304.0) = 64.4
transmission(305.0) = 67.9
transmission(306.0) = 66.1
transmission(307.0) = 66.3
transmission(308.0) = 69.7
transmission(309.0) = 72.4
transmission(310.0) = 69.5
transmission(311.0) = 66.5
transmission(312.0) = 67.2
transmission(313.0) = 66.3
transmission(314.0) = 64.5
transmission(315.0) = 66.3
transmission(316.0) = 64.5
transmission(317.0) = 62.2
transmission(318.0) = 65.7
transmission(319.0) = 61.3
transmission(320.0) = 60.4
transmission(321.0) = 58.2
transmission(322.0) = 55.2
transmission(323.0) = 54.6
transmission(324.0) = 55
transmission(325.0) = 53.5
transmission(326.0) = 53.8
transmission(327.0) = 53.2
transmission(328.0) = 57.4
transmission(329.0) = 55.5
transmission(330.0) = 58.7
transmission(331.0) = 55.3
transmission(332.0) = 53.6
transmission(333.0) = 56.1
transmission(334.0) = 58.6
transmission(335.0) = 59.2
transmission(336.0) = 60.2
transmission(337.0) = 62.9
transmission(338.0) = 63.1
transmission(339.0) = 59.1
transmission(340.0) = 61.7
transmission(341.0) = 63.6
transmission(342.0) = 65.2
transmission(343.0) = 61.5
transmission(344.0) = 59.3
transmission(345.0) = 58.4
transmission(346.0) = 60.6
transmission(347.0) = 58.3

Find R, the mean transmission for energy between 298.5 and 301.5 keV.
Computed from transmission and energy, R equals 73.3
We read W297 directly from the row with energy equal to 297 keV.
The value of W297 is 67.7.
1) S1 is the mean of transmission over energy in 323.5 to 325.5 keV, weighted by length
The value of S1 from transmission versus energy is 54.2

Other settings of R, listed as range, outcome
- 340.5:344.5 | 62.4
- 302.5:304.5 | 66.3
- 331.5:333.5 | 54.9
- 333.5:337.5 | 60.2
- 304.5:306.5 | 67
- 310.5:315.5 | 66.2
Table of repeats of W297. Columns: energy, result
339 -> 59.1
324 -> 55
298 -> 76.1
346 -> 60.6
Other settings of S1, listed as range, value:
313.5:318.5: 64.6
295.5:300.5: 72.6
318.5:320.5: 60.8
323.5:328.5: 54.6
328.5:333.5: 55.8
